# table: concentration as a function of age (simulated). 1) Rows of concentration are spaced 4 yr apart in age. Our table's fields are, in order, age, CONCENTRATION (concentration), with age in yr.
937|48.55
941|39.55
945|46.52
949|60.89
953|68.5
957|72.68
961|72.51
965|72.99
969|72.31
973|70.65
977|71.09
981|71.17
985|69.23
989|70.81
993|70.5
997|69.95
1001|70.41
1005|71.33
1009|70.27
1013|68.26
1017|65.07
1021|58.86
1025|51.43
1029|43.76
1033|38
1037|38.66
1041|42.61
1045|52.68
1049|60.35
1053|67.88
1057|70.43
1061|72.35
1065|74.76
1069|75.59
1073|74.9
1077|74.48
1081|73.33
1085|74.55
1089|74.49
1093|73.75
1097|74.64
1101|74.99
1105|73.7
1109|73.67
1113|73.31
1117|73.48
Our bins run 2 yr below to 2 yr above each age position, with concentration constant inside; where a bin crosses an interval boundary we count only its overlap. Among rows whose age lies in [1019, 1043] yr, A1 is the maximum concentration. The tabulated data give 58.86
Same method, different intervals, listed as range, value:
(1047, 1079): 75.59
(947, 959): 72.68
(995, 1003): 70.41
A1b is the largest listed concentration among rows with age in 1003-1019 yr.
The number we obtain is 71.33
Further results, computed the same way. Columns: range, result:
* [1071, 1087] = 74.9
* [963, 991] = 72.99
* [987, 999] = 70.81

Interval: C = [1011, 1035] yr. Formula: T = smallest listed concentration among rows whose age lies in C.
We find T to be 38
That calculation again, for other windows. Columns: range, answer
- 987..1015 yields 68.26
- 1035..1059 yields 38.66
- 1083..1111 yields 73.67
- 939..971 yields 39.55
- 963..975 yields 70.65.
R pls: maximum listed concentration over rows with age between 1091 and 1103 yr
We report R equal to 74.99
